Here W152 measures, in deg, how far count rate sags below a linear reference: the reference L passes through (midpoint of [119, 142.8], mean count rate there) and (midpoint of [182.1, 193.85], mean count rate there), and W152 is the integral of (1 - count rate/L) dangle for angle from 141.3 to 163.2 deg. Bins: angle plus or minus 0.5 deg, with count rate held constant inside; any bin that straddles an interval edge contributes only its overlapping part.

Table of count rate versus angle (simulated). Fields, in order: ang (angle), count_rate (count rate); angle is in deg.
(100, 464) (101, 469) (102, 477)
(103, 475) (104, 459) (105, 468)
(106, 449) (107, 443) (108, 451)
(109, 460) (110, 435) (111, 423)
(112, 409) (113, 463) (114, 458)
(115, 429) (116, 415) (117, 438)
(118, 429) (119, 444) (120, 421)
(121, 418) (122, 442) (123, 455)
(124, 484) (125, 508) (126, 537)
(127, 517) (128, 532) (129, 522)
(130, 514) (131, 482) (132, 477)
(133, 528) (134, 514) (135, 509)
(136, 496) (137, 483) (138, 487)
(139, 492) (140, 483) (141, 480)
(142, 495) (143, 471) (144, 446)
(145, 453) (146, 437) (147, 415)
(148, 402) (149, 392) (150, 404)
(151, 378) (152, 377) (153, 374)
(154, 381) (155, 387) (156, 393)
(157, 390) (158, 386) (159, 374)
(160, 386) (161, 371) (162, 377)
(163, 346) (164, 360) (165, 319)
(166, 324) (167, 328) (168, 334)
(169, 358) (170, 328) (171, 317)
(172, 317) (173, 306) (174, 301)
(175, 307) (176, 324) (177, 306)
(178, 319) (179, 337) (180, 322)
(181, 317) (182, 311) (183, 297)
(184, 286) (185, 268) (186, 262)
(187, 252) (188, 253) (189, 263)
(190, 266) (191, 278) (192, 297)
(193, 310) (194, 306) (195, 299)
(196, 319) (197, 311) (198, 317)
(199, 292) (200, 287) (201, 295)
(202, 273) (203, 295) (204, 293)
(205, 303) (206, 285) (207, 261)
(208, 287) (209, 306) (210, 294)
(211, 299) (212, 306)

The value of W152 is 0.4 deg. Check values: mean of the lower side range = 489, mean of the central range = 403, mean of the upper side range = 278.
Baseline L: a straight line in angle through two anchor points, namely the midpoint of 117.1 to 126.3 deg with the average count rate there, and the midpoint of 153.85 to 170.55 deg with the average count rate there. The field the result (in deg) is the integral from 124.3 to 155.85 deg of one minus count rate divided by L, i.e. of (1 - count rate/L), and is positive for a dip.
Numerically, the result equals -3.7 deg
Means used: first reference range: 457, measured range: 463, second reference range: 361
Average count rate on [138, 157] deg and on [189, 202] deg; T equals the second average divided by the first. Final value 0.69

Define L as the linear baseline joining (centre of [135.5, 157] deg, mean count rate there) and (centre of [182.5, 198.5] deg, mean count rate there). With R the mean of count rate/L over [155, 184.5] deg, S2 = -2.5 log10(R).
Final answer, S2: 0.06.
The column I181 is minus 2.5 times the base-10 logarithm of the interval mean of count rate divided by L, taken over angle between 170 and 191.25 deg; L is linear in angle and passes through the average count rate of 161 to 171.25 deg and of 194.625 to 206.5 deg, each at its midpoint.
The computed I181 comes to 0.09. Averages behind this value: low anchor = 341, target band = 297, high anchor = 297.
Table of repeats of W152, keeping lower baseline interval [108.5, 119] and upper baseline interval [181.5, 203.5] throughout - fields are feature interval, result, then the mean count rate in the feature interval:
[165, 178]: 0.27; 321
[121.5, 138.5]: -3.93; 499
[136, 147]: -2.49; 471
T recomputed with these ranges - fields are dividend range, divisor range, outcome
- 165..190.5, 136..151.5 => 0.68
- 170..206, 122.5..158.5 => 0.65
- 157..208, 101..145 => 0.66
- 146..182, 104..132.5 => 0.77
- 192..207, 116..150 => 0.63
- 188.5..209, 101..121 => 0.66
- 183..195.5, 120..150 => 0.59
